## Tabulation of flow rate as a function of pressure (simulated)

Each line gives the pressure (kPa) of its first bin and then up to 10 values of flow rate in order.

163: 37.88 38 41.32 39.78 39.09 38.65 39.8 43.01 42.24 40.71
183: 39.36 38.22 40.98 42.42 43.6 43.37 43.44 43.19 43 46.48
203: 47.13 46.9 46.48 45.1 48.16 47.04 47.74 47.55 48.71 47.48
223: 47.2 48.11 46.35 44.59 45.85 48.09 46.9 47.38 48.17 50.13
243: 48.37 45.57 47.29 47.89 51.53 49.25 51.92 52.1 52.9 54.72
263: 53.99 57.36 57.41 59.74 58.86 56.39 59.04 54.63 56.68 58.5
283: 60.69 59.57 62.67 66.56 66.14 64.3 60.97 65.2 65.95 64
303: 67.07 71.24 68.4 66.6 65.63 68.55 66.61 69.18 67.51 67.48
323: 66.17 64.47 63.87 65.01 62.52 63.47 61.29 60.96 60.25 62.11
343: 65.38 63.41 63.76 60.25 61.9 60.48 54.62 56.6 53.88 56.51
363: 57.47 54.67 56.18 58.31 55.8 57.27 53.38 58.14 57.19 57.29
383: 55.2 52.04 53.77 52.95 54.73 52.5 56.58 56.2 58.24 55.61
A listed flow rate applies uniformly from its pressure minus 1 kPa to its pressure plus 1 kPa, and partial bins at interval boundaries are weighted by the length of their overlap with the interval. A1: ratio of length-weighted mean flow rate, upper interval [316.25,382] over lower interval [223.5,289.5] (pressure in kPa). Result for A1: 1.14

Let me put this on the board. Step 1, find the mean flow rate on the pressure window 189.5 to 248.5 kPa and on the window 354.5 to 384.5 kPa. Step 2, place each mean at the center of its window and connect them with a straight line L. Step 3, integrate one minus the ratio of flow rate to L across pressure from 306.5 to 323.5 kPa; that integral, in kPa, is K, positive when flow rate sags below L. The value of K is -4.8 kPa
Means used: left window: 46.5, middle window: 67.4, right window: 56.1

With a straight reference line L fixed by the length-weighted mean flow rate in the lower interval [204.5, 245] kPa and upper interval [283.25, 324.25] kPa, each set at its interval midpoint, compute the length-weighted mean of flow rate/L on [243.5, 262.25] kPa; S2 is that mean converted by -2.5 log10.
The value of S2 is 0.07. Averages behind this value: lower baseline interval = 47.3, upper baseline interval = 65.9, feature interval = 50.3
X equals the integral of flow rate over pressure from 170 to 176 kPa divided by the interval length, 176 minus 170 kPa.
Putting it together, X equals 39.2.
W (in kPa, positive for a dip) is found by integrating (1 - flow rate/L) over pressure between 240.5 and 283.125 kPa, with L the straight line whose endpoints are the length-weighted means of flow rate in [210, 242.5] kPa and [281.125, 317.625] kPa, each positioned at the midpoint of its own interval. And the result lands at 1.85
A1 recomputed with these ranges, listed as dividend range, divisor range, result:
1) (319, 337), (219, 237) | 1.37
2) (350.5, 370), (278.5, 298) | 0.91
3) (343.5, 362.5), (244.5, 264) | 1.16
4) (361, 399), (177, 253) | 1.22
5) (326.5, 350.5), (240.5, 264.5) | 1.24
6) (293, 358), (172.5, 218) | 1.47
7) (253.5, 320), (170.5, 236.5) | 1.38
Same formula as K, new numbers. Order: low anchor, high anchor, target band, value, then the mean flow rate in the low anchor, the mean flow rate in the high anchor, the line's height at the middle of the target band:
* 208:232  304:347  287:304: -1.4 kPa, 47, 65.2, 60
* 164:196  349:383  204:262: -3.6 kPa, 40.9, 56.9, 45.4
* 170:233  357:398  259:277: -3.1 kPa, 44.3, 55.5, 48.6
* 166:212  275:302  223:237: 1.1 kPa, 42.7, 61.9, 50.6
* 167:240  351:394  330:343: -2.1 kPa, 44.5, 55.8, 53.4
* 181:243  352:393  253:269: -1.9 kPa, 45.6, 55.7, 48.7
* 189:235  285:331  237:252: 1.3 kPa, 46.1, 65.9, 52.8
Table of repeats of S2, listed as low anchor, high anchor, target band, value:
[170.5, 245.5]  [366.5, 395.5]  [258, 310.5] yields -0.23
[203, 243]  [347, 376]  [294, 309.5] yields -0.24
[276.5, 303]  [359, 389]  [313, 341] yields -0.09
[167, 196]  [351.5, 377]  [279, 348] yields -0.23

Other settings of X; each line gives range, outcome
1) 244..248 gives 46.4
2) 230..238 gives 47.1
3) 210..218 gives 47.6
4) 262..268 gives 56.3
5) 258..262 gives 53.8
